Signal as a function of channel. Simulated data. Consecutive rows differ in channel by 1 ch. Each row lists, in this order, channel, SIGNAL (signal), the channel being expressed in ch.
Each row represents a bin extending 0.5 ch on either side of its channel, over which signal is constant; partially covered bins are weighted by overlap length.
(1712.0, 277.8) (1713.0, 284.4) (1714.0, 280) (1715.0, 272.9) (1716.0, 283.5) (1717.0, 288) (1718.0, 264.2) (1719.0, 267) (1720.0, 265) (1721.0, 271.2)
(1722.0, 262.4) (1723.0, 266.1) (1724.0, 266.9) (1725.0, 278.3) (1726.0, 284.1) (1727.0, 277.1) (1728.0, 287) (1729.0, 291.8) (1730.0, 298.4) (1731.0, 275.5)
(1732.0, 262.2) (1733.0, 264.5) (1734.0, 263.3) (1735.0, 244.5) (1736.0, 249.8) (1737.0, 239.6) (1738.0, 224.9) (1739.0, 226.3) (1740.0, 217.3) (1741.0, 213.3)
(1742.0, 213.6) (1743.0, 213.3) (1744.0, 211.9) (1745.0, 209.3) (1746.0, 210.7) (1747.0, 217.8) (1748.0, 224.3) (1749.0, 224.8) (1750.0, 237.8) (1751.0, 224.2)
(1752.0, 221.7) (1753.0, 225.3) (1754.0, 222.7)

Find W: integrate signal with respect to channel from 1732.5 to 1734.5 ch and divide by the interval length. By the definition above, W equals 264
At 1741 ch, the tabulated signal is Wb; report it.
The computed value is 213.3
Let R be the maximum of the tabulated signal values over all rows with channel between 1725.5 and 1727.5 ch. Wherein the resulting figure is 284.1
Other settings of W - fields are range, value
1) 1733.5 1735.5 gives 254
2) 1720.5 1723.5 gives 267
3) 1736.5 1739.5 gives 230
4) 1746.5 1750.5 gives 226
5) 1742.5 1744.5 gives 213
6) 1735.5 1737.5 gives 245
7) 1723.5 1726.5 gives 276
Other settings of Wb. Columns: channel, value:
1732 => 262.2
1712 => 277.8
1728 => 287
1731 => 275.5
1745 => 209.3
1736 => 249.8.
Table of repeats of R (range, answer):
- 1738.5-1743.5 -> 226.3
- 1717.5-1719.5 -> 267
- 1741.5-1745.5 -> 213.6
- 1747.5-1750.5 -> 237.8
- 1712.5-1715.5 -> 284.4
